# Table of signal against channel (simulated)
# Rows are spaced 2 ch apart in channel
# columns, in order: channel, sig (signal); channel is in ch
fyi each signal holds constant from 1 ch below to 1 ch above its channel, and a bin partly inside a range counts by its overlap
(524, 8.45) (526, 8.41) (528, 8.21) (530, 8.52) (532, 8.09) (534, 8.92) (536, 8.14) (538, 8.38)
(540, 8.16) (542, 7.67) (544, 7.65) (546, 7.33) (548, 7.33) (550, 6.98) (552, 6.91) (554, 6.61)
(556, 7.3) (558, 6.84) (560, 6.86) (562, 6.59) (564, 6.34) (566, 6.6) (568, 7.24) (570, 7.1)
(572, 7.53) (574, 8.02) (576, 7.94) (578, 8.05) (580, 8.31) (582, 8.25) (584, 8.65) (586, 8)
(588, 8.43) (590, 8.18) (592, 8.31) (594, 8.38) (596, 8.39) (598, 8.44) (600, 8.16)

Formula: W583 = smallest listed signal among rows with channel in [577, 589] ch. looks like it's 8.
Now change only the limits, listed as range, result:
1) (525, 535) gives 8.09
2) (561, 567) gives 6.34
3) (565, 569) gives 6.6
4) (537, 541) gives 8.16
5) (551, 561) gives 6.61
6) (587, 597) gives 8.18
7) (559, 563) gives 6.59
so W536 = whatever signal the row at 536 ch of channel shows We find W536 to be 8.14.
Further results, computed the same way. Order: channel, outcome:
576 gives 7.94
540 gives 8.16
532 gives 8.09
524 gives 8.45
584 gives 8.65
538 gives 8.38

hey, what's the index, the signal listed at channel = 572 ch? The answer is 7.53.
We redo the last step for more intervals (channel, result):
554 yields 6.61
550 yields 6.98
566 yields 6.6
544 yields 7.65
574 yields 8.02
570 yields 7.1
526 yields 8.41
